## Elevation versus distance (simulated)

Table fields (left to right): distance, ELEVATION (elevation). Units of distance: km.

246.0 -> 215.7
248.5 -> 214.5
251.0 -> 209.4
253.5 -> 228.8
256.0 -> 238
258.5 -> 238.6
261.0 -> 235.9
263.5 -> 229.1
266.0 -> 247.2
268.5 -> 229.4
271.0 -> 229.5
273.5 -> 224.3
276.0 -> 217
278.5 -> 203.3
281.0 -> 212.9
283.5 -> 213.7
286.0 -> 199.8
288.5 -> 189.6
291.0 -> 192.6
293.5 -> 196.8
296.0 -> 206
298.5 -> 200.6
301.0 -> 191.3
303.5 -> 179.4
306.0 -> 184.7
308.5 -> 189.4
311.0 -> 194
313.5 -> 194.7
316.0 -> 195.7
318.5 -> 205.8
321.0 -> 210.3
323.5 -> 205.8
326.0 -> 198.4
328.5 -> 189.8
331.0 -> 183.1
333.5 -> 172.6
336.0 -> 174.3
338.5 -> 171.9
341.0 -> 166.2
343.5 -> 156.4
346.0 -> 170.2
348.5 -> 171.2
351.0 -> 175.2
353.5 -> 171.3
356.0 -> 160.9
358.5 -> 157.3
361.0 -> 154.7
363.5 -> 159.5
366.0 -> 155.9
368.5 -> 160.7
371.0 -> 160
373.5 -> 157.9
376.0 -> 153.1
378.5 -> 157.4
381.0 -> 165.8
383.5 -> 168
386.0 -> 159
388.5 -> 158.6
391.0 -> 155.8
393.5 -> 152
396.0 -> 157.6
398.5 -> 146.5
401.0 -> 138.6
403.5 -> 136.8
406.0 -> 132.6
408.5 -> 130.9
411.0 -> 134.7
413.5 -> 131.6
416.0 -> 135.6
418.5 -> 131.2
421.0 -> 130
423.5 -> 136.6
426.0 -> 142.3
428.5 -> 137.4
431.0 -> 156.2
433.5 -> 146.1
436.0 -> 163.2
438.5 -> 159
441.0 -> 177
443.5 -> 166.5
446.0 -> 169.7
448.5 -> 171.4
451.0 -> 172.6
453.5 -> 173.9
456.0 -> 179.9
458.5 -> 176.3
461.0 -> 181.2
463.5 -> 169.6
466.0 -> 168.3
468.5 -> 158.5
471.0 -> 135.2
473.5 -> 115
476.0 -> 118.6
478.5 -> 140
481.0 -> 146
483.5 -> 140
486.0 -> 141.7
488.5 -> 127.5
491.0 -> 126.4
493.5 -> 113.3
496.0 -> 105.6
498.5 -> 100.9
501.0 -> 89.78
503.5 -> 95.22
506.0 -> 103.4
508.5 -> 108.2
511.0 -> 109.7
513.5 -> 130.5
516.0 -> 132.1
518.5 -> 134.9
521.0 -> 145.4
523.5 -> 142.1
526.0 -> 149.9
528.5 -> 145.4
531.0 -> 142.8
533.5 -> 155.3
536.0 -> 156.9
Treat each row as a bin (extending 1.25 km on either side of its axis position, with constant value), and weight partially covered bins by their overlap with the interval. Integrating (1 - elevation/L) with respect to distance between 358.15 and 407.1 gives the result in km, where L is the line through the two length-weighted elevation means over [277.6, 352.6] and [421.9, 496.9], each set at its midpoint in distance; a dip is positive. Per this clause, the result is 4.9 km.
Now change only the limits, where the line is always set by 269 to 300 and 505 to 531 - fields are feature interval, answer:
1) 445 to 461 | -2.3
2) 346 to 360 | 1.4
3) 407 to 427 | 3.7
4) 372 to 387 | 1.4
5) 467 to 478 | 1.0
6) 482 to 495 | 1.0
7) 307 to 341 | 0.8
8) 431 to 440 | 0.1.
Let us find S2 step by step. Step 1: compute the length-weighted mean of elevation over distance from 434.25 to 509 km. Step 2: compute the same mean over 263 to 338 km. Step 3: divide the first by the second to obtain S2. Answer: 0.71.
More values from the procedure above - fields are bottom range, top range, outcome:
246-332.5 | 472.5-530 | 0.60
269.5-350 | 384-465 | 0.79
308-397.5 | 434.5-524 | 0.82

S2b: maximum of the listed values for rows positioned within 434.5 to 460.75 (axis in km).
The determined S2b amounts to 179.9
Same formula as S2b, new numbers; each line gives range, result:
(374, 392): 168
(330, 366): 183.1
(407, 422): 135.6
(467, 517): 158.5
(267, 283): 229.5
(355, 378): 160.9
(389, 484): 181.2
